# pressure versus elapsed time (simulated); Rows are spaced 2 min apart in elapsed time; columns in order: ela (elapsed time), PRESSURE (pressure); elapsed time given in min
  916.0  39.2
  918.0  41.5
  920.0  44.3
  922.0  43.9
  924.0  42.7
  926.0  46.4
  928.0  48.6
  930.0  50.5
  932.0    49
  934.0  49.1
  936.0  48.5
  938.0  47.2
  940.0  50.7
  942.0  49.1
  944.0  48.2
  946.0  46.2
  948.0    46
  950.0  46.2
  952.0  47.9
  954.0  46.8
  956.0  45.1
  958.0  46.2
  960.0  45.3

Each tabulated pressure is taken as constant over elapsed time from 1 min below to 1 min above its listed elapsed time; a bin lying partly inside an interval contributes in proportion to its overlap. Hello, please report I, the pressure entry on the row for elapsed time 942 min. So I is 49.1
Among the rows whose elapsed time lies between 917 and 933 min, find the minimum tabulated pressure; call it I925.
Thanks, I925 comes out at 41.5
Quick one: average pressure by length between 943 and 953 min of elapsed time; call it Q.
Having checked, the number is 46.9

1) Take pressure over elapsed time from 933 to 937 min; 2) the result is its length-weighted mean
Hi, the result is 48.8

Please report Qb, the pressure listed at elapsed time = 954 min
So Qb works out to 46.8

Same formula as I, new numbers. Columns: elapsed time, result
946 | 46.2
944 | 48.2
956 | 45.1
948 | 46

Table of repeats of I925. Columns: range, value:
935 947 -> 46.2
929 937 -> 48.5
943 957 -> 45.1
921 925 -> 42.7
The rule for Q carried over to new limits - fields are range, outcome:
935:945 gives 48.7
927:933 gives 49.4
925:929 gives 47.5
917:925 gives 43.1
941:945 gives 48.7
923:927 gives 44.5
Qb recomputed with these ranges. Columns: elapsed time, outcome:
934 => 49.1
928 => 48.6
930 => 50.5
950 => 46.2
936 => 48.5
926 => 46.4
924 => 42.7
